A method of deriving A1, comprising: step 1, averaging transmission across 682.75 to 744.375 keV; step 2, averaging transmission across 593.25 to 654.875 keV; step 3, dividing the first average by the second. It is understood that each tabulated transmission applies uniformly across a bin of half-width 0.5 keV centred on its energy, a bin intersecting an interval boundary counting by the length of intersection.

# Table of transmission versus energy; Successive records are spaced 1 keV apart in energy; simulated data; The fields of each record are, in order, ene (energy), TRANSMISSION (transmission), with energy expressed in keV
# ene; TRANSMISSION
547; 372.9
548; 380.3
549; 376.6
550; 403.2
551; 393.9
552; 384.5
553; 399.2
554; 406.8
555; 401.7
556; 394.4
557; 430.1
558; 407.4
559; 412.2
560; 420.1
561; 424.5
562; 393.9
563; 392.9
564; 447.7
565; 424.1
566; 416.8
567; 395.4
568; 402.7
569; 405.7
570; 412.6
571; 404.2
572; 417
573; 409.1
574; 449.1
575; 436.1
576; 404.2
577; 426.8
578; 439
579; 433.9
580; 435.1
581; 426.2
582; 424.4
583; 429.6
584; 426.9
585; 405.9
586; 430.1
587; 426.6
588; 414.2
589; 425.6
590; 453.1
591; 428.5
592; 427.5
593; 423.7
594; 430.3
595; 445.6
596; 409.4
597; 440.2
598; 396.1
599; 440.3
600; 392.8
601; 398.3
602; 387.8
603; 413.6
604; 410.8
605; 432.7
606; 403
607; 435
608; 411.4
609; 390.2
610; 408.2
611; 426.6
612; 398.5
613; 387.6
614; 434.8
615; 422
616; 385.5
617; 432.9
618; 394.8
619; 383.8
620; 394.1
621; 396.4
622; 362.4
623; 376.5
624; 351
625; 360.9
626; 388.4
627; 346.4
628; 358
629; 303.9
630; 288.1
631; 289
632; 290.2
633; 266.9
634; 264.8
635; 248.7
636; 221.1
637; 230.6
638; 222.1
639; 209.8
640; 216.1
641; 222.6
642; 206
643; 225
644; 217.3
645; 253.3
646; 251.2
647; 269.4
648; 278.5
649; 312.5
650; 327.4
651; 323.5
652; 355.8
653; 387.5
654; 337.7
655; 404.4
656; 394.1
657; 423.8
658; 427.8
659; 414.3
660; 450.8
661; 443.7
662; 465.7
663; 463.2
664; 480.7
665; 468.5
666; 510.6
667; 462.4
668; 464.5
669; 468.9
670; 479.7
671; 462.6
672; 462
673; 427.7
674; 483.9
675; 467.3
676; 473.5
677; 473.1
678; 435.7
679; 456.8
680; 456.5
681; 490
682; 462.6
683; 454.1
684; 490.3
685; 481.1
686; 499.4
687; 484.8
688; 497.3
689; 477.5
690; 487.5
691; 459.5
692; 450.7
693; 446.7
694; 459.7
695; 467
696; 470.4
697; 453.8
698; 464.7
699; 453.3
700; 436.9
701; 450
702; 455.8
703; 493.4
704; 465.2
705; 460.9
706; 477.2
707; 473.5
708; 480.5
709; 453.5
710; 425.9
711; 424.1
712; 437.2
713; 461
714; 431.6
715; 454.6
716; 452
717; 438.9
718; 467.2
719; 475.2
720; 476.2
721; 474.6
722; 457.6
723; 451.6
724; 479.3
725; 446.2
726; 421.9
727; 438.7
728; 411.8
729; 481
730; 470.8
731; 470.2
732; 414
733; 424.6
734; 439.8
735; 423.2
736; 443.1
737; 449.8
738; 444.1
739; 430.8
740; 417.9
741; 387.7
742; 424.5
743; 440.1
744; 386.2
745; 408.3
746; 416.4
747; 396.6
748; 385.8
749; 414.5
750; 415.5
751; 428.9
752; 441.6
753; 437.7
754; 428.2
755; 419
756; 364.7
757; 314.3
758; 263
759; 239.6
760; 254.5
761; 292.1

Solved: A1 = 1.3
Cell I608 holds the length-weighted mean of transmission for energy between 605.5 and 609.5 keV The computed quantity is 410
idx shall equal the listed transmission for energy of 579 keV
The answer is 433.9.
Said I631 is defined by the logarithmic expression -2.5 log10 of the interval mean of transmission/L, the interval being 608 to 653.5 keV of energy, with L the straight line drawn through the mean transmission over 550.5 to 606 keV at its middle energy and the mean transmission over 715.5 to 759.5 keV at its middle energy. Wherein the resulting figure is 0.284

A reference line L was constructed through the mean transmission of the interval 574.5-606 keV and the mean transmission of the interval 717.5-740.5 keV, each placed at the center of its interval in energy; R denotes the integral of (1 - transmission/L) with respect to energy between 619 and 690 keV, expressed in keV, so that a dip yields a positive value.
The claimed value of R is 9.1 keV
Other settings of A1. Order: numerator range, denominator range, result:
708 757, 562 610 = 1.04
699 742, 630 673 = 1.29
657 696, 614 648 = 1.52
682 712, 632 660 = 1.57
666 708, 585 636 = 1.21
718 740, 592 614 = 1.08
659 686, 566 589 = 1.11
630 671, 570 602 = 0.81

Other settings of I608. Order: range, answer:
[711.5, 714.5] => 443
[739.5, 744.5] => 411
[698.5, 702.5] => 449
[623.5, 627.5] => 362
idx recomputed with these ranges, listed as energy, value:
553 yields 399.2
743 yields 440.1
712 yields 437.2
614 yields 434.8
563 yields 392.9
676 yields 473.5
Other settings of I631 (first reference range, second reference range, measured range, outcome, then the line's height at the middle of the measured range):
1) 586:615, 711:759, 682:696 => -0.119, 424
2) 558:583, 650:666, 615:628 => 0.097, 417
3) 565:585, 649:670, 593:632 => 0.079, 421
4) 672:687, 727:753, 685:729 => -0.024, 450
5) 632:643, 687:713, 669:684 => -0.232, 376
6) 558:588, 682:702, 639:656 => 0.485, 449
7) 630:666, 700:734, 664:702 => -0.200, 390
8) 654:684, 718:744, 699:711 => -0.027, 448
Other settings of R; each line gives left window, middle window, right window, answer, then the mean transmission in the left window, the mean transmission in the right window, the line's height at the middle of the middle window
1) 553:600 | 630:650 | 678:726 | 8.7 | 420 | 462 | 441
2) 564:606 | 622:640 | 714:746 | 5.6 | 421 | 441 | 427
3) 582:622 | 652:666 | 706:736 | 0.1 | 415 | 451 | 432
